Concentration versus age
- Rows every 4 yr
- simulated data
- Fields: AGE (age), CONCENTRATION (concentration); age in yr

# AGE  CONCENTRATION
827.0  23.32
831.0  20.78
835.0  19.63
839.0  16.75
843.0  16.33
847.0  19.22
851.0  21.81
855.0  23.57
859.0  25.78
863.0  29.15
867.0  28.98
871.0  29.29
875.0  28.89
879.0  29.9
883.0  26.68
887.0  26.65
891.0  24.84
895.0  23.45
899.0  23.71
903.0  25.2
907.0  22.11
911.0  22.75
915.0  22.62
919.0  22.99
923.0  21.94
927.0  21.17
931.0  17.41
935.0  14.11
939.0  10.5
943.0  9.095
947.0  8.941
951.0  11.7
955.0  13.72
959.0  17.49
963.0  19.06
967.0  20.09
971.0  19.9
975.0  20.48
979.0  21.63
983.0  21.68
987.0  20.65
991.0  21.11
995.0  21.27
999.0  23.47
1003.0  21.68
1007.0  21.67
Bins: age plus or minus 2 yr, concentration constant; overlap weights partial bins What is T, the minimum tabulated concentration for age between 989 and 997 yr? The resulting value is 21.11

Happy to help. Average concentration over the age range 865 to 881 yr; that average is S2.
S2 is 29.3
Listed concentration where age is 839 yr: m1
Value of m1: 16.75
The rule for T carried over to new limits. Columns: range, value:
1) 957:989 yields 17.49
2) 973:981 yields 20.48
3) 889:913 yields 22.11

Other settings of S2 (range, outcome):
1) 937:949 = 9.51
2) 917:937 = 19.5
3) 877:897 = 26.3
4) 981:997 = 21.2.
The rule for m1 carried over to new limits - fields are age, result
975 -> 20.48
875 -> 28.89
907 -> 22.11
